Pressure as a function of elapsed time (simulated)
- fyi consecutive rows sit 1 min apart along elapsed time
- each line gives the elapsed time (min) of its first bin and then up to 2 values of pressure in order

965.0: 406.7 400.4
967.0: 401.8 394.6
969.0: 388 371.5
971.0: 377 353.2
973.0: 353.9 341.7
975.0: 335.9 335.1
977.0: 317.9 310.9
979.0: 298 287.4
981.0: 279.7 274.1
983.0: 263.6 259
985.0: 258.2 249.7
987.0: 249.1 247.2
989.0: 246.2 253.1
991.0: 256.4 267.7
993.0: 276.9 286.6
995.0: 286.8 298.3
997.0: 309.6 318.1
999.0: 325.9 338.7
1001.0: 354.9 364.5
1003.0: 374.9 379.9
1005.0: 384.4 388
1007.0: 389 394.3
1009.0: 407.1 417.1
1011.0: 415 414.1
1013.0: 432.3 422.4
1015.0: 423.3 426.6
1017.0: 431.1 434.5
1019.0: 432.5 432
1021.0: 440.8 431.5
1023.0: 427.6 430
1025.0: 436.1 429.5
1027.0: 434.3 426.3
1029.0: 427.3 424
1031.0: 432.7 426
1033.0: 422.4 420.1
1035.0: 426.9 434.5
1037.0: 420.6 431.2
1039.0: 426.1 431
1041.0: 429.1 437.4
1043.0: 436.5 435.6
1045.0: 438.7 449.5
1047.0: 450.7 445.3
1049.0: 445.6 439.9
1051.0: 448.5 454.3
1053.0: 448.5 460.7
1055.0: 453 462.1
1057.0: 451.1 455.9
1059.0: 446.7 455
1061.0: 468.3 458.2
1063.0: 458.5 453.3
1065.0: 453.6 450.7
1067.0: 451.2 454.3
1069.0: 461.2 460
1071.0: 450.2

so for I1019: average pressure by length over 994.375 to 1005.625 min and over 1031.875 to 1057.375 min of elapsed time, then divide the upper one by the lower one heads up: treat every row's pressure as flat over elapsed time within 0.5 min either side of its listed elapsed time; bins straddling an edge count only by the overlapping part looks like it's 1.29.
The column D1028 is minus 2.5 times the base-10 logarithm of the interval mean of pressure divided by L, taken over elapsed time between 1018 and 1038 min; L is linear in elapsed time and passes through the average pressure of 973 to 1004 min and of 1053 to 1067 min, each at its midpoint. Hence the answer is -0.120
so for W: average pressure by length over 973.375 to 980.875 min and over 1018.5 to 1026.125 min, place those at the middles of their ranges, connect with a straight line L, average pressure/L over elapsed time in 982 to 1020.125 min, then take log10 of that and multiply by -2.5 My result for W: 0.12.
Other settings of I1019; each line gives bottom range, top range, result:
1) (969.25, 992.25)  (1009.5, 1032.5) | 1.44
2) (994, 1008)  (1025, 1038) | 1.23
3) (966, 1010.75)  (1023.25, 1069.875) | 1.36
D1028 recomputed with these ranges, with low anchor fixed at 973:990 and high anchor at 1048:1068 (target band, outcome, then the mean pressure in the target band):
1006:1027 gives -0.168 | 423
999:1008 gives -0.112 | 370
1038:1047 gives -0.043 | 436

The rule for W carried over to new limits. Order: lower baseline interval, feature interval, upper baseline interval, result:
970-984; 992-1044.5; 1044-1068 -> -0.032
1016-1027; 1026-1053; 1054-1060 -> 0.022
